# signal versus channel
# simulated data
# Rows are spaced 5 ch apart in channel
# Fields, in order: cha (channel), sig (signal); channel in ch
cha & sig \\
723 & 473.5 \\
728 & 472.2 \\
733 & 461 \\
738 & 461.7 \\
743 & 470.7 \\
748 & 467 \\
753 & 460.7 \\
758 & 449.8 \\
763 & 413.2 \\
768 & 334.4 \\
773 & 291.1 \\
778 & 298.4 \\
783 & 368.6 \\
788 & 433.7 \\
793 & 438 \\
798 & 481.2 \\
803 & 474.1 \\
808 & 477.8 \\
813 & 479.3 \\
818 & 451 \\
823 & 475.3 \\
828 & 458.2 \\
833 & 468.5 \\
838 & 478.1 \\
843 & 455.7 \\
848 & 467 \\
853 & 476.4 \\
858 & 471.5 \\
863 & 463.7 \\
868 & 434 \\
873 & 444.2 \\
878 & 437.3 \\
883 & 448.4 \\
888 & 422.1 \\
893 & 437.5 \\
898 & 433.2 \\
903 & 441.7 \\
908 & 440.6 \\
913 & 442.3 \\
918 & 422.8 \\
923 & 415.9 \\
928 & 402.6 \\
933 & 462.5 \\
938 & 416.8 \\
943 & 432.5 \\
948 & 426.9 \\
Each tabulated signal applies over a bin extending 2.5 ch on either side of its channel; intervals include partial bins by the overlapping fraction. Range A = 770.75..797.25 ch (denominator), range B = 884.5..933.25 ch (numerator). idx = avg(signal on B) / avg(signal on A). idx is 1.2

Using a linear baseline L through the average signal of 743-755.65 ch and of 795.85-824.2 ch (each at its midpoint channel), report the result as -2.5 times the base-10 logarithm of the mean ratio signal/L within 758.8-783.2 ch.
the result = 0.33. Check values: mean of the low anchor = 465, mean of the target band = 346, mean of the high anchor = 473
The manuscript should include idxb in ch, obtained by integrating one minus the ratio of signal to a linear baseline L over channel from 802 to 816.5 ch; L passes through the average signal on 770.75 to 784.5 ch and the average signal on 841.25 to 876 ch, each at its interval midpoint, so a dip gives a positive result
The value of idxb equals -4.06 ch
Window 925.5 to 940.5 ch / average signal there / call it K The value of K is 427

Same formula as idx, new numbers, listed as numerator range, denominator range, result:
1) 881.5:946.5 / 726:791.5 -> 1.04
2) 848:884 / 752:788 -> 1.22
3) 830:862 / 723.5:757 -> 1.01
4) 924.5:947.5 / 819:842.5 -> 0.92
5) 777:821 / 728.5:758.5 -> 0.95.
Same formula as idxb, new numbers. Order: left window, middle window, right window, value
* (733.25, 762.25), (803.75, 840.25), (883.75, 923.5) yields -1.88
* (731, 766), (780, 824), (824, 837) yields 1.07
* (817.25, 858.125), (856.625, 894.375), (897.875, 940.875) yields 0.52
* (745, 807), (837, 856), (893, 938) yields -2.11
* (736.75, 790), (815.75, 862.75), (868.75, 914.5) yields -4.76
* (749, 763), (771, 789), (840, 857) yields 4.42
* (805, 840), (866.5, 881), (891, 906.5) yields 0.29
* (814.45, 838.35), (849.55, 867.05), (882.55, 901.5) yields -0.65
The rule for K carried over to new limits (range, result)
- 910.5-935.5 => 429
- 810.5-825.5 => 469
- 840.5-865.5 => 467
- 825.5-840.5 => 468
